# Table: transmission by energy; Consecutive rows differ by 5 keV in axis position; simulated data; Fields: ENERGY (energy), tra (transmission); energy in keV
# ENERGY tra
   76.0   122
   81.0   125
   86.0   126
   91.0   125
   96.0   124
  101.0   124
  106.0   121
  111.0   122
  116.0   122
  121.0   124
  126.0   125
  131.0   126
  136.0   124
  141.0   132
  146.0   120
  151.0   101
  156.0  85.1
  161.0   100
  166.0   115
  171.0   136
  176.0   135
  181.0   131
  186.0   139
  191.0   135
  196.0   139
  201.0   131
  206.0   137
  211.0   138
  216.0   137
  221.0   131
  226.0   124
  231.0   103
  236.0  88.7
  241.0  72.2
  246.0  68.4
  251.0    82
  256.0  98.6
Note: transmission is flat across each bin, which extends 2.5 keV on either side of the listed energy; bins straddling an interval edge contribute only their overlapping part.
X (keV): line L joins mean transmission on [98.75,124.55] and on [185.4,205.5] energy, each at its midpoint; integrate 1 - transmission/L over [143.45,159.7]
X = 3.4 keV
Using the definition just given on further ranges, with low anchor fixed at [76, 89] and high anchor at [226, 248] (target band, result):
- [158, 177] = -2.7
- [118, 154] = -2.9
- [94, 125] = -1.2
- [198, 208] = -3.9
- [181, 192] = -3.9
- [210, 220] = -4.6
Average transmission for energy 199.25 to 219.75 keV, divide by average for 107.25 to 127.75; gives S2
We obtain 1.10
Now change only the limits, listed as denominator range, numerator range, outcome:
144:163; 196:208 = 1.33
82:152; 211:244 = 0.90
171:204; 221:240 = 0.78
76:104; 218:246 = 0.81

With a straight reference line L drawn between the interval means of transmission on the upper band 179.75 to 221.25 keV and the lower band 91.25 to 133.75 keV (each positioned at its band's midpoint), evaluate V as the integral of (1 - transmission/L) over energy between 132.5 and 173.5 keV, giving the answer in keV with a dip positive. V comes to 4.7 keV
